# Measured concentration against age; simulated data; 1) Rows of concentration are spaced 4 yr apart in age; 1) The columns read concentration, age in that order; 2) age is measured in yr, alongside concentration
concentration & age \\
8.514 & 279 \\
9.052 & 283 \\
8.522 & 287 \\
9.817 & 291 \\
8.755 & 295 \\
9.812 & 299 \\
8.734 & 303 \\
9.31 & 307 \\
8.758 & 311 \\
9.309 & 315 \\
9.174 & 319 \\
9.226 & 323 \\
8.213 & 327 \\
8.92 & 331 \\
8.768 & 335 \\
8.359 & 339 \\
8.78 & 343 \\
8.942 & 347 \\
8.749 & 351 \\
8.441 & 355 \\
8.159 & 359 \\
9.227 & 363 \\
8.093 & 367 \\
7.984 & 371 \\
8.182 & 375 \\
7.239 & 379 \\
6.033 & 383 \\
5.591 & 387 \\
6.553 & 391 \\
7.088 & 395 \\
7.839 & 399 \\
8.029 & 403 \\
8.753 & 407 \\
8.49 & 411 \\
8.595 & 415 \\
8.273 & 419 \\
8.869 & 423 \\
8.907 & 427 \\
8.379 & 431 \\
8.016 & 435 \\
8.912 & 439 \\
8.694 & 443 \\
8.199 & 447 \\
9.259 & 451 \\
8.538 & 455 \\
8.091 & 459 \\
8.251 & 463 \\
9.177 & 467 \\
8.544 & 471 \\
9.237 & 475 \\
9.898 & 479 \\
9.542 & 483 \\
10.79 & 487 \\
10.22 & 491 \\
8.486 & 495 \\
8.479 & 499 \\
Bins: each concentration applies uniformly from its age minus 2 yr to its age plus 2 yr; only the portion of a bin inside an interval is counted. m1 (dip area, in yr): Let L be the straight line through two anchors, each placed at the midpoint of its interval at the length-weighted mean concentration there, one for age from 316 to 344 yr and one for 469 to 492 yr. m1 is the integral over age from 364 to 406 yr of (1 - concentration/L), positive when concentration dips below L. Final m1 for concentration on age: 8.2 yr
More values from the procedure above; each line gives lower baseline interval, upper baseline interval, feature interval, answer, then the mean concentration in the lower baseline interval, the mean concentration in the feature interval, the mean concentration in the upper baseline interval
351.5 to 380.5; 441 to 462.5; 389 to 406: 1.8 yr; 8.23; 7.46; 8.53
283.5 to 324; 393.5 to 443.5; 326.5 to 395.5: 6.2 yr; 9.14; 7.98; 8.38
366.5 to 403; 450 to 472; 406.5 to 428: -2.3 yr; 7.19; 8.63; 8.62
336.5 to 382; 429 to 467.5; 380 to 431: 4.1 yr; 8.33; 7.77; 8.53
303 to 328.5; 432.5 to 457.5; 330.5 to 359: 0.8 yr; 8.99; 8.66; 8.59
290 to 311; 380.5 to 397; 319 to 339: -1.2 yr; 9.21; 8.78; 6.34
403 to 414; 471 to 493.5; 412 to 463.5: 2.6 yr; 8.51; 8.54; 9.78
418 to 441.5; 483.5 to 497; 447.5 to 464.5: 1.1 yr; 8.57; 8.51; 9.8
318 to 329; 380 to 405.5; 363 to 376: -1.2 yr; 8.84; 8.25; 6.91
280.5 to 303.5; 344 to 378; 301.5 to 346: -0.3 yr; 9.13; 8.87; 8.44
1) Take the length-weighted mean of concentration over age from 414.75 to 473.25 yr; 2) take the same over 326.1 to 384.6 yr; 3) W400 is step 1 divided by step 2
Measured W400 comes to 1.0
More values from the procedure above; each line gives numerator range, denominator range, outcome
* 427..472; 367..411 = 1.16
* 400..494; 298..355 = 0.99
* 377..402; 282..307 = 0.74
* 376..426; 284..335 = 0.85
